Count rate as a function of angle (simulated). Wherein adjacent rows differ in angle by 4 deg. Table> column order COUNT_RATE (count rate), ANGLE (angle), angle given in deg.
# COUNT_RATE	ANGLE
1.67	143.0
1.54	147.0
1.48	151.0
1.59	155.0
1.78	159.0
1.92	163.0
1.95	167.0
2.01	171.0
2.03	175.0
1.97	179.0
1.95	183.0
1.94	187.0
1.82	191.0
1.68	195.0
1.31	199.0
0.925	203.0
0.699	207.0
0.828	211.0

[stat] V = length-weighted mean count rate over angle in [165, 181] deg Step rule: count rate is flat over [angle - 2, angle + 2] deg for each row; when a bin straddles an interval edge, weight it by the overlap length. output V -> 1.99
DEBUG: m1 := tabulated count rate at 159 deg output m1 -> 1.78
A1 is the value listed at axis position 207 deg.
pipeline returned 0.699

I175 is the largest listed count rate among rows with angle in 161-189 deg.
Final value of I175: 2.03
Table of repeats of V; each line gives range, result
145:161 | 1.6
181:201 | 1.74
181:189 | 1.94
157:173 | 1.92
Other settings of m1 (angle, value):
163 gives 1.92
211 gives 0.828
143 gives 1.67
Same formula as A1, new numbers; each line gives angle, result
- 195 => 1.68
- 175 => 2.03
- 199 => 1.31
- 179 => 1.97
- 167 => 1.95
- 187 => 1.94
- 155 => 1.59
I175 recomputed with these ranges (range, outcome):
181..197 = 1.95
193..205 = 1.68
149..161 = 1.78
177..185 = 1.97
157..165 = 1.92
